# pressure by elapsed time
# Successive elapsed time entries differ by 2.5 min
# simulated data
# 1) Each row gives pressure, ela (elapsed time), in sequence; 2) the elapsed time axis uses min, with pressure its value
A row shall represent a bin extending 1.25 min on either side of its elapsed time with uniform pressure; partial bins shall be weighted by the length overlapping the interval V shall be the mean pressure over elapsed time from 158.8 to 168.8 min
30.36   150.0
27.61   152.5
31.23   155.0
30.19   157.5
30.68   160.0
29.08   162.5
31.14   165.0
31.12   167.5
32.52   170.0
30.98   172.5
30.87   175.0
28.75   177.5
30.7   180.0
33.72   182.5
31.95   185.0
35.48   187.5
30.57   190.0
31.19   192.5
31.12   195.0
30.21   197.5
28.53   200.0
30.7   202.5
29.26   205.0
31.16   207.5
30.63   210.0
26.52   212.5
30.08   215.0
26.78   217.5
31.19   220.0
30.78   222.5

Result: 30.5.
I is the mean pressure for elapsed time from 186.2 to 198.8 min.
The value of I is 31.7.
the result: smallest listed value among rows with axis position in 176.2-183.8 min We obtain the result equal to 28.75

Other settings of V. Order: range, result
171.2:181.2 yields 30.3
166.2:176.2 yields 31.4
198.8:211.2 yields 30.1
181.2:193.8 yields 32.6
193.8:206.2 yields 30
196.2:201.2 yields 29.4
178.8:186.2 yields 32.1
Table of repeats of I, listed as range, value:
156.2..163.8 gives 30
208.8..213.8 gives 28.6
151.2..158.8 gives 29.7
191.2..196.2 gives 31.1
